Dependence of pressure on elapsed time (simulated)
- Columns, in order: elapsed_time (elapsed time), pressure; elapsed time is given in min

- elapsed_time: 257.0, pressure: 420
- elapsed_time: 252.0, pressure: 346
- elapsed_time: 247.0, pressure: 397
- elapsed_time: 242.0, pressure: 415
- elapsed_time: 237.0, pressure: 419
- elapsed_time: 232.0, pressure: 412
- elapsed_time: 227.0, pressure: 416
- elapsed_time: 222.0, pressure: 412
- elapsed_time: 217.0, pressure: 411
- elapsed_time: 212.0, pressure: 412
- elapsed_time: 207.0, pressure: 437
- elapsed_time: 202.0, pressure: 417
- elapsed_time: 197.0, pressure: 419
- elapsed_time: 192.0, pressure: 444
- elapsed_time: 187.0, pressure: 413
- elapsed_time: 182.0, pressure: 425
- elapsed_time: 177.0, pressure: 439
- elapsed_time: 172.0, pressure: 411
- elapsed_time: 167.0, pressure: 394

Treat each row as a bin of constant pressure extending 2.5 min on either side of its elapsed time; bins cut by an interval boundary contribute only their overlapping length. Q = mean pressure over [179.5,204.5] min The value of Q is 424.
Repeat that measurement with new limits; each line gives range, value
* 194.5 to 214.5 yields 421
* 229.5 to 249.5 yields 411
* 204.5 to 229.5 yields 418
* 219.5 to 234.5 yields 413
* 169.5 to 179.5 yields 425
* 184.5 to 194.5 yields 428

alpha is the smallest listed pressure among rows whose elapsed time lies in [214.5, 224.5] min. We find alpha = 411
